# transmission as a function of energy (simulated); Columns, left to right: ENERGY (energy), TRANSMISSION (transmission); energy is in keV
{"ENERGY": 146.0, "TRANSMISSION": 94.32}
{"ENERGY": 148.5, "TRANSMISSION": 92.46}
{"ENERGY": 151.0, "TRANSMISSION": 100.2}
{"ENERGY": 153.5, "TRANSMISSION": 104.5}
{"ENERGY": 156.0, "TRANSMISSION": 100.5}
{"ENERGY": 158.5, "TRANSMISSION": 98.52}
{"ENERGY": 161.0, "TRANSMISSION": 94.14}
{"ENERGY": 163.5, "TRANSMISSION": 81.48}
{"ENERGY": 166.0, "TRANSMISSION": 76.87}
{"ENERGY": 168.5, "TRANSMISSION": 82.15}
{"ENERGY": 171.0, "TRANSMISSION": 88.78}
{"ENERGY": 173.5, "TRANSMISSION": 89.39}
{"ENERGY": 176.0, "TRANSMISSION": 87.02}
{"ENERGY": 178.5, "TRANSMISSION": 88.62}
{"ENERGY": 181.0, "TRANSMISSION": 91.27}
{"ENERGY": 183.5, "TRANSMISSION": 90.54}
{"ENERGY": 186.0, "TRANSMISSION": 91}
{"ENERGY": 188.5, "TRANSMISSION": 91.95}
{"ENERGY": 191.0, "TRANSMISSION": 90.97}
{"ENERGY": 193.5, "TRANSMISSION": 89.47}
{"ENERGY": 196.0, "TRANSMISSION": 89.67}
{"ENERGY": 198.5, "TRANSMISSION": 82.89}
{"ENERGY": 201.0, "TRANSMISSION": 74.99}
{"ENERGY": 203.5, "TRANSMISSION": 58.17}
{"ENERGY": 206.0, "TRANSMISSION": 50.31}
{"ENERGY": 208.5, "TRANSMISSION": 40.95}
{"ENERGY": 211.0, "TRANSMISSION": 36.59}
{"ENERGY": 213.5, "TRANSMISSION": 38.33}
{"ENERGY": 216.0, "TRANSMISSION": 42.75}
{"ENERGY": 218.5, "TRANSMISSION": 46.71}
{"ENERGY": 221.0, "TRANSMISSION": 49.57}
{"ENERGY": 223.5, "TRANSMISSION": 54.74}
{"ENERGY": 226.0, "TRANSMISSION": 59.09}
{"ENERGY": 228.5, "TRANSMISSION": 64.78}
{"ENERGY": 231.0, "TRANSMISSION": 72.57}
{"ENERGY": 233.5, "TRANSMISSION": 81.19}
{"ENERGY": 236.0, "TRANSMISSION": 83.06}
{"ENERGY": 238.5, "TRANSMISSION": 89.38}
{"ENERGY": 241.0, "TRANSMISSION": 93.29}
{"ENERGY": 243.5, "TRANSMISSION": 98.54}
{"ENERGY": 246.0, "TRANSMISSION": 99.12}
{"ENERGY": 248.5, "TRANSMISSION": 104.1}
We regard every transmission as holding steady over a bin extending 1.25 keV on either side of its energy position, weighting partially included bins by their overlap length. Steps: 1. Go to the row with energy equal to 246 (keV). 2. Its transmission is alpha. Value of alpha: 99.12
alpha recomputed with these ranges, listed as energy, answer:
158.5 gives 98.52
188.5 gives 91.95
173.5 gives 89.39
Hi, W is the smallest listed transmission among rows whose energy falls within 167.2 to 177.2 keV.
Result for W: 82.15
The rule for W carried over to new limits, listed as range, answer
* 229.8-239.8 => 72.57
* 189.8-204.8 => 58.17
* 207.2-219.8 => 36.59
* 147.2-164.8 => 81.48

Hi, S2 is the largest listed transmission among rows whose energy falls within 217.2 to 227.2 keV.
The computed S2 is 59.09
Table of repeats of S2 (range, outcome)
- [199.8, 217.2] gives 74.99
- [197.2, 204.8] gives 82.89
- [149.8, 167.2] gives 104.5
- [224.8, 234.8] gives 81.19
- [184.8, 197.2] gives 91.95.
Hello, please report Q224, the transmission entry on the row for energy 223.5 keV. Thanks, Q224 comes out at 54.74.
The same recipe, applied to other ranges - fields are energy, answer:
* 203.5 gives 58.17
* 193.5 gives 89.47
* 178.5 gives 88.62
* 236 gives 83.06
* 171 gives 88.78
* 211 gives 36.59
